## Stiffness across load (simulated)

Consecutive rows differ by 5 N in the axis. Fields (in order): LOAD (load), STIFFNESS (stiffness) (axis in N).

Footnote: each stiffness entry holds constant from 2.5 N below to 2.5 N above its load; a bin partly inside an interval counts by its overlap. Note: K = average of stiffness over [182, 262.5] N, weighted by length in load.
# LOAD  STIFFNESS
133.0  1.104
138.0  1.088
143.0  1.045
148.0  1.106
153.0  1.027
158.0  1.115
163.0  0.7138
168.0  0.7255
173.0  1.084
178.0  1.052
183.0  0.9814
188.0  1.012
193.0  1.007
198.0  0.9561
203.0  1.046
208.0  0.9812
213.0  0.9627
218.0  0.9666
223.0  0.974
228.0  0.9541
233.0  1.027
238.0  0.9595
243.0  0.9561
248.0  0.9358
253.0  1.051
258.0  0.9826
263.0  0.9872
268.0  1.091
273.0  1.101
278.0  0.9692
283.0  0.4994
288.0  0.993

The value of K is 0.985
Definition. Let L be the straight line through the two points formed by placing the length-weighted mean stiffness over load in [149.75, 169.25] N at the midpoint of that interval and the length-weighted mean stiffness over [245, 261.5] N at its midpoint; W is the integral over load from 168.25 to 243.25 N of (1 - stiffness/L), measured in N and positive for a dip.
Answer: -2.9 N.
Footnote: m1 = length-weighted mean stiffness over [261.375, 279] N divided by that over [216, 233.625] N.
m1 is 1.1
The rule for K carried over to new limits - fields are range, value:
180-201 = 0.992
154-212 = 0.972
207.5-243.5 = 0.973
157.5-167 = 0.842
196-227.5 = 0.98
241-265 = 0.983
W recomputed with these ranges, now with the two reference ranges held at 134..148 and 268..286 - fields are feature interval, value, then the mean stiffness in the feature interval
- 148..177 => 2.6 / 0.954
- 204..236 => -0.3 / 0.981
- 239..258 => -1.0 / 0.979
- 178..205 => 0.1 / 1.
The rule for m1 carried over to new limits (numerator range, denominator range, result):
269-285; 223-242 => 0.91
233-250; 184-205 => 0.96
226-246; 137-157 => 0.91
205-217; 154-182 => 1.03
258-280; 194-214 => 1.04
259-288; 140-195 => 0.95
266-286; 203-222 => 0.93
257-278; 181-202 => 1.04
